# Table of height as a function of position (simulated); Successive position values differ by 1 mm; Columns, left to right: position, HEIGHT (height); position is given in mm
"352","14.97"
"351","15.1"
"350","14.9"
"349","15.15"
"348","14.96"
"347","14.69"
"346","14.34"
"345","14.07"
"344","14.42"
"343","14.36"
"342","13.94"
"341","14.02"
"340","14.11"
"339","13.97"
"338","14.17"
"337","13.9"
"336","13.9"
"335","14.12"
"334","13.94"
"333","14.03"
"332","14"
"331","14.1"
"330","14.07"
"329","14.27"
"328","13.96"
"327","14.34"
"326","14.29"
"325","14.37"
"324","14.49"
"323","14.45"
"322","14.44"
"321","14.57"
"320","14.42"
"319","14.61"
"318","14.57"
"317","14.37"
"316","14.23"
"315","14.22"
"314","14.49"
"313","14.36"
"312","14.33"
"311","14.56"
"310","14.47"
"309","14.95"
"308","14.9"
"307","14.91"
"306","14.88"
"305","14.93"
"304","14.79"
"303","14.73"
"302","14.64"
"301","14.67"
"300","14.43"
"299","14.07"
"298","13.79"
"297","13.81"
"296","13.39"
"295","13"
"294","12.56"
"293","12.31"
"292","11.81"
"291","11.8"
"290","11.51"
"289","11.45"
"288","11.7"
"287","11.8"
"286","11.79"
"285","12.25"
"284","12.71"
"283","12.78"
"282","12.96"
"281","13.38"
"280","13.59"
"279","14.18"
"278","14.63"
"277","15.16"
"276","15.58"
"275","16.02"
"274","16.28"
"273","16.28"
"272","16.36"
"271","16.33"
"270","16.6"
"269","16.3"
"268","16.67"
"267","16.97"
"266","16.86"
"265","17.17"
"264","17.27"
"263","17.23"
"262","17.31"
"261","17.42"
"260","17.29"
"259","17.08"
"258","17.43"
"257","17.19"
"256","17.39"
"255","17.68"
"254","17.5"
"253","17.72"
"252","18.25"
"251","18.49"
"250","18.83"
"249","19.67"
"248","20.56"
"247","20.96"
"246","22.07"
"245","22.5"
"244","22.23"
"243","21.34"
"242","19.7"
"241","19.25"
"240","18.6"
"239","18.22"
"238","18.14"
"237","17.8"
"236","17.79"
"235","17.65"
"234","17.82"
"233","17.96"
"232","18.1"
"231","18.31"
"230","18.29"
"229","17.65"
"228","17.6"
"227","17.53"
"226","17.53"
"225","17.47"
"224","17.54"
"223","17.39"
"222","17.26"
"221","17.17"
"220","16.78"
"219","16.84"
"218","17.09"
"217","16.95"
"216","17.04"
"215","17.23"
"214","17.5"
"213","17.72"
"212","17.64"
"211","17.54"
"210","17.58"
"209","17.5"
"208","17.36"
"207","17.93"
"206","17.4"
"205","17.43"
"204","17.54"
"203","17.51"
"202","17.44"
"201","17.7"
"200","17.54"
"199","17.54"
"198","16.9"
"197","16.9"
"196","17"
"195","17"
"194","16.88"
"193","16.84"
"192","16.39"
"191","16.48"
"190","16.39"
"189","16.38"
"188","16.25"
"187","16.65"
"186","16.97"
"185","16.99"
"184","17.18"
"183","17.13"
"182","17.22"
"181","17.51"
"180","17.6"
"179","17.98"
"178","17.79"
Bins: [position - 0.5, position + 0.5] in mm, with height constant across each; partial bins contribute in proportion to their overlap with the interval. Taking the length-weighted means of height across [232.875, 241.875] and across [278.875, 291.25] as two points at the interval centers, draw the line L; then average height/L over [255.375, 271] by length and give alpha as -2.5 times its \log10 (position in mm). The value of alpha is -0.135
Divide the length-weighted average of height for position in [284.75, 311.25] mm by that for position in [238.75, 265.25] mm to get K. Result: 0.7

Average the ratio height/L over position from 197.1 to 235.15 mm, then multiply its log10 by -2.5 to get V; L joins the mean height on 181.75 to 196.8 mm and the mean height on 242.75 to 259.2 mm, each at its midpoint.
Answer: 0.02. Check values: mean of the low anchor 16.8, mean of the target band 17.5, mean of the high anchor 19.2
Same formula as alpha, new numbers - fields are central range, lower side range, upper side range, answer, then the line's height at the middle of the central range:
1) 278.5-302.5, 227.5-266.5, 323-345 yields 0.250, 16.3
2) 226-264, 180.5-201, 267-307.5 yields -0.207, 15.3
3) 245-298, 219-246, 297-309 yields 0.048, 16.3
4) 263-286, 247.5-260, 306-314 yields 0.109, 16.8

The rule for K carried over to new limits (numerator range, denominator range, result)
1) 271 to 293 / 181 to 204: 0.80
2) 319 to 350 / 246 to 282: 0.84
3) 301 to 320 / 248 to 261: 0.81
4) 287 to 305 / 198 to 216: 0.75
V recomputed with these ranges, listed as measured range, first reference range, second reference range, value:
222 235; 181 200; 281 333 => -0.121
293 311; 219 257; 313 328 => 0.078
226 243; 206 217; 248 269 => -0.042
